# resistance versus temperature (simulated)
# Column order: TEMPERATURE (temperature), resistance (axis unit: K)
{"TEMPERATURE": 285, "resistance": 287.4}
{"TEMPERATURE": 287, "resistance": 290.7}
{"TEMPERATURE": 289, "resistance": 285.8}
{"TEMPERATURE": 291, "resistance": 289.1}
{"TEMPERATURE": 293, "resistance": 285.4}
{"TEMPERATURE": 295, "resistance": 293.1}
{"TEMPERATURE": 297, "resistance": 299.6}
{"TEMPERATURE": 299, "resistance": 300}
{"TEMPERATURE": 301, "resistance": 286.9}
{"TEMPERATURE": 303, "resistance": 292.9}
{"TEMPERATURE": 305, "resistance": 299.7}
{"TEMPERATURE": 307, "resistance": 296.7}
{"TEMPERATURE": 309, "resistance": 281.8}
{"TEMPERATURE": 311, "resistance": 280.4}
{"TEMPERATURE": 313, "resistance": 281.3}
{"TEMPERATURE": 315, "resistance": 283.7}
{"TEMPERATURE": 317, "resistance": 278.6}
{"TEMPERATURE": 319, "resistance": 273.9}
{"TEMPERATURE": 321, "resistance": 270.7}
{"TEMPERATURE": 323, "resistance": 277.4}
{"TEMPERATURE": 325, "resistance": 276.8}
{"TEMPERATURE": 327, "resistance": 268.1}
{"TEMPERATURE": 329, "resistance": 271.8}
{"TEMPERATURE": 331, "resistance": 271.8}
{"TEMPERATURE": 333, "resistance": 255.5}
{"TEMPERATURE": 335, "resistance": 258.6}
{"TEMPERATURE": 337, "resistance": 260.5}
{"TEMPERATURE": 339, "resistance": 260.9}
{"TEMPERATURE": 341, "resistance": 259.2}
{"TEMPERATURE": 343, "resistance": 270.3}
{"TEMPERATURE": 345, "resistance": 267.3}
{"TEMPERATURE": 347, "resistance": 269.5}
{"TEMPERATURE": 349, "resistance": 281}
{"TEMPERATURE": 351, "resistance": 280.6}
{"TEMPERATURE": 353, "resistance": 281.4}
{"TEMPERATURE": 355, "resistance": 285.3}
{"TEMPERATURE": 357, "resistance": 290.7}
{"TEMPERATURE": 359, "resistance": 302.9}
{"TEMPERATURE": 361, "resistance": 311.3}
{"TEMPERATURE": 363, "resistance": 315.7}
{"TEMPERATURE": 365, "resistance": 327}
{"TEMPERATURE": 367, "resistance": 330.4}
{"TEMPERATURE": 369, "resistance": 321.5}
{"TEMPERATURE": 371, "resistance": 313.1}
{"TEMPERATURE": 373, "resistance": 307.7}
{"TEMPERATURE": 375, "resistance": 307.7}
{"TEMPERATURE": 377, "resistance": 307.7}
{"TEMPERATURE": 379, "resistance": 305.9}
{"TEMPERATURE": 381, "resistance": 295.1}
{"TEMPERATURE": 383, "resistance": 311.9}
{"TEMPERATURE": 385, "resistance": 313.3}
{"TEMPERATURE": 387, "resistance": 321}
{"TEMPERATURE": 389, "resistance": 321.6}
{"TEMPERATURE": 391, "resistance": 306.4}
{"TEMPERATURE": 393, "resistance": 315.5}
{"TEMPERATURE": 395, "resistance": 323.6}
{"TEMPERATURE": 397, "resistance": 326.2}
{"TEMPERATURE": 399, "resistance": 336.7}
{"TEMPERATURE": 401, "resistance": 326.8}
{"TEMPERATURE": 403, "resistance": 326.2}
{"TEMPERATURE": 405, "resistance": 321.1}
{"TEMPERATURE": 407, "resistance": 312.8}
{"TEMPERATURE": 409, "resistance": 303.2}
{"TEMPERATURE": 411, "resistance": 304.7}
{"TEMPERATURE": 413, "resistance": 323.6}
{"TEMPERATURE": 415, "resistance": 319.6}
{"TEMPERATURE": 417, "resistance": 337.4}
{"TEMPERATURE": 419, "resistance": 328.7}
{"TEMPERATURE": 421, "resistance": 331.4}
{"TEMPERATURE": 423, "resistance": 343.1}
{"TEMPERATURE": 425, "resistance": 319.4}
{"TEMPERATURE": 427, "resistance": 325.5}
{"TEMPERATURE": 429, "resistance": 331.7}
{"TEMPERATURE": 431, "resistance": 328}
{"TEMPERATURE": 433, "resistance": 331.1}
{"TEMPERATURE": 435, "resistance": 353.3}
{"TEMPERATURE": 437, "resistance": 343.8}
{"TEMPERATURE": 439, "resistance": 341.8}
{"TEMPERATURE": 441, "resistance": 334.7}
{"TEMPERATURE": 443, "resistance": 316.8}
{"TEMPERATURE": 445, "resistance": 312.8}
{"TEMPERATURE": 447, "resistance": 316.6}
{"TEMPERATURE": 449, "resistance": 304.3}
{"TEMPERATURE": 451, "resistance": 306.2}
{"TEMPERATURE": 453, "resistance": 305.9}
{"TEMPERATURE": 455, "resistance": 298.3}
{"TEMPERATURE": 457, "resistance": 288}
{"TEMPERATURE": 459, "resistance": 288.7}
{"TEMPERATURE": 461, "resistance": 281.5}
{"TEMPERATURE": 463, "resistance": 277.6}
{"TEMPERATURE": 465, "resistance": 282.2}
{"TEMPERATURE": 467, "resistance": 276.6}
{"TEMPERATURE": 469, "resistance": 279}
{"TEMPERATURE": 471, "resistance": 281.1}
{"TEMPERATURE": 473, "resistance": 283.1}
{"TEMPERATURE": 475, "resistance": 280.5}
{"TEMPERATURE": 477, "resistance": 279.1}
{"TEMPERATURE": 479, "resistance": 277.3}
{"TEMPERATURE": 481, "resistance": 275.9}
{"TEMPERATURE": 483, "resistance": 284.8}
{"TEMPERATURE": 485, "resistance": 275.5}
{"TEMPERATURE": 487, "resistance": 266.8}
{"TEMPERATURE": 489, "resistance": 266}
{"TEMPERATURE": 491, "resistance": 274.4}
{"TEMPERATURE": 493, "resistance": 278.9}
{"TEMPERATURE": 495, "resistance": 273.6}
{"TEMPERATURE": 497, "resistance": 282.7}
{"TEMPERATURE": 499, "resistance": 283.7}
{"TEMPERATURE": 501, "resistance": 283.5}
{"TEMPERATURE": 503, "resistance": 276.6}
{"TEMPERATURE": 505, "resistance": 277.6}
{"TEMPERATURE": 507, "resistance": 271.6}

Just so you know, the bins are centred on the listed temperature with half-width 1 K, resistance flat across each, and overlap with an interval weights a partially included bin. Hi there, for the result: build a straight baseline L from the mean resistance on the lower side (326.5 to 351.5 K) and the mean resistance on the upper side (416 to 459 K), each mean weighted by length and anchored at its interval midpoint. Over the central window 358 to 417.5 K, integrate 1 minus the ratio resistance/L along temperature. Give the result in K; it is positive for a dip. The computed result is -4.4 K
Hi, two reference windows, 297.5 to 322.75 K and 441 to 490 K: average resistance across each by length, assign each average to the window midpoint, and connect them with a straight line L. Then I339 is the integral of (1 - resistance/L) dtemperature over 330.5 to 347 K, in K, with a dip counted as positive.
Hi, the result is 1.3 K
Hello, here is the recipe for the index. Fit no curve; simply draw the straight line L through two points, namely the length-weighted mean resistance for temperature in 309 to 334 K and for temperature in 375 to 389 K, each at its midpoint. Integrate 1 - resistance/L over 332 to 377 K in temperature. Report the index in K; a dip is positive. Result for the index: 0.7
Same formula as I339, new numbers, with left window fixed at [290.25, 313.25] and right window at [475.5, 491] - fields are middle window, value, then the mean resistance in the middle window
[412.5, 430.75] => -3.2 K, 329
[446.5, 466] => -1.2 K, 294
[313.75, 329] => 0.7 K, 275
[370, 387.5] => -1.5 K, 309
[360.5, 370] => -1.2 K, 322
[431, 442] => -2.4 K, 340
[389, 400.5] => -1.6 K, 322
